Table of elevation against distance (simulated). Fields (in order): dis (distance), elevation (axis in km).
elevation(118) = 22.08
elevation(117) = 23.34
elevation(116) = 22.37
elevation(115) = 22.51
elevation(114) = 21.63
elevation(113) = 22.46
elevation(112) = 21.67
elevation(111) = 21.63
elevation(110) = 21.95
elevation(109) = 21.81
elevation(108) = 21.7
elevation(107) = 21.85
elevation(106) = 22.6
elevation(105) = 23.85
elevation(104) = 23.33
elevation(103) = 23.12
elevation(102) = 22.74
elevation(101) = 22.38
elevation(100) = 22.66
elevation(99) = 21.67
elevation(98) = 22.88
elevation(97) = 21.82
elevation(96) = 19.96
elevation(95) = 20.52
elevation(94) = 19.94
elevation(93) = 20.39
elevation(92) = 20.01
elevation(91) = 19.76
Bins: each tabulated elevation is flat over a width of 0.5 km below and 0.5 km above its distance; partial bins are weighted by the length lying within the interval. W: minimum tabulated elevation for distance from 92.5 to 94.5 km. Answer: 19.94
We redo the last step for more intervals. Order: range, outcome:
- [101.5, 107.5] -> 21.85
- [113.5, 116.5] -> 21.63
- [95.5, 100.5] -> 19.96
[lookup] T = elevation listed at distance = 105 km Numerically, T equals 23.85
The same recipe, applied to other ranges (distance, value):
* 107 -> 21.85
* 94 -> 19.94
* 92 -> 20.01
